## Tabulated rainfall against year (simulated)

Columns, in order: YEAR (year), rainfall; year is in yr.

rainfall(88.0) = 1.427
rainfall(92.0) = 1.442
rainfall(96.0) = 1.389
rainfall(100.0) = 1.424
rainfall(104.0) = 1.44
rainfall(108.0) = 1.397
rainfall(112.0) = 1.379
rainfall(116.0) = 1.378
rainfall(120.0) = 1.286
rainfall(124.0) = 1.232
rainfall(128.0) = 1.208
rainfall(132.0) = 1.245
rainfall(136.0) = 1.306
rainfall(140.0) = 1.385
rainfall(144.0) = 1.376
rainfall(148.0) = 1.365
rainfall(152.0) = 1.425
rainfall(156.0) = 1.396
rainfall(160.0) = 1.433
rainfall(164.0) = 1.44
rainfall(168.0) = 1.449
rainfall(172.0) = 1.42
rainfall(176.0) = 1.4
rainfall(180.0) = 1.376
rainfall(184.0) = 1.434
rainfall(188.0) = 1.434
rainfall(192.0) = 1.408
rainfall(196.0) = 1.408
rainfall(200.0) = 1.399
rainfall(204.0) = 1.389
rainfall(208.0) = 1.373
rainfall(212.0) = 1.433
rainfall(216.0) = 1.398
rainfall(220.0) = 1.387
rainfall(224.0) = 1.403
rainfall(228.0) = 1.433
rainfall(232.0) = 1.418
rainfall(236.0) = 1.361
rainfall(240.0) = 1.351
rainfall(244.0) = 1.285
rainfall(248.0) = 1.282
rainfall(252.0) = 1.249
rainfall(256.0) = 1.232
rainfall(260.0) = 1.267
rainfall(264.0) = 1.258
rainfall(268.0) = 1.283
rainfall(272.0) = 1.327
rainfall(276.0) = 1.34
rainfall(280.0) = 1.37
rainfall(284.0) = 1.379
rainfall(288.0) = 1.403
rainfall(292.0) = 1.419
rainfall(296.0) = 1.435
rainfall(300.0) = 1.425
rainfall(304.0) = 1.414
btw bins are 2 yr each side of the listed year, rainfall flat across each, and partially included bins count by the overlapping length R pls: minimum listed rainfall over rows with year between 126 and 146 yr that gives 1.208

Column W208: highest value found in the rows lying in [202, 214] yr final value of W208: 1.433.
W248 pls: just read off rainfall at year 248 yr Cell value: 1.282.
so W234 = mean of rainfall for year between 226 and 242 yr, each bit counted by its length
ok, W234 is 1.39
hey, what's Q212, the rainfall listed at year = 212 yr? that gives 1.433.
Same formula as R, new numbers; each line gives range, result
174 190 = 1.376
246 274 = 1.232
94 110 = 1.389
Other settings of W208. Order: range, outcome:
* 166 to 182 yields 1.449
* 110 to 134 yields 1.379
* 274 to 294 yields 1.419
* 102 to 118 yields 1.44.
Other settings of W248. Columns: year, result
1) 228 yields 1.433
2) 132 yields 1.245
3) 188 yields 1.434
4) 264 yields 1.258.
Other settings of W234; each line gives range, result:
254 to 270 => 1.26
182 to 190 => 1.43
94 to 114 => 1.41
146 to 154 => 1.4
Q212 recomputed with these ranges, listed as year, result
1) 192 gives 1.408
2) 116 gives 1.378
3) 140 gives 1.385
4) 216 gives 1.398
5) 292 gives 1.419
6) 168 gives 1.449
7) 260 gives 1.267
